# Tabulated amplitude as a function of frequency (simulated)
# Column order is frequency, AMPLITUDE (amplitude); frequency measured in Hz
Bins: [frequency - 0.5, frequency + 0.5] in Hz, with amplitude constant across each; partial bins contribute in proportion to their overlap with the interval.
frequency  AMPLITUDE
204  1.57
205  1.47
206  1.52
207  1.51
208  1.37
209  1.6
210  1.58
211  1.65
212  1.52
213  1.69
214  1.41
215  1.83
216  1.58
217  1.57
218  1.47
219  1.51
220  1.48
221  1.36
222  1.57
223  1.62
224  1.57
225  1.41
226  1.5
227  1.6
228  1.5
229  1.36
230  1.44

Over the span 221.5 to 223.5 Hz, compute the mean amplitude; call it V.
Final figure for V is 1.6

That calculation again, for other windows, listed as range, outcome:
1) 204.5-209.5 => 1.49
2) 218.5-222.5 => 1.48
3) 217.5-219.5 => 1.49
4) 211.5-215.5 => 1.61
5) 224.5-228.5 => 1.5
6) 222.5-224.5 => 1.6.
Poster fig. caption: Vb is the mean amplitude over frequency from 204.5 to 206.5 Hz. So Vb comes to 1.5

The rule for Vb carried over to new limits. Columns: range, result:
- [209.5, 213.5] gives 1.61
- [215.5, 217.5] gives 1.58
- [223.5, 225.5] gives 1.49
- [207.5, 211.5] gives 1.55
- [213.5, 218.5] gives 1.57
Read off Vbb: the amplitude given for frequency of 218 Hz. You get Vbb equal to 1.47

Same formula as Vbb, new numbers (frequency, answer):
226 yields 1.5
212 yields 1.52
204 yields 1.57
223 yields 1.62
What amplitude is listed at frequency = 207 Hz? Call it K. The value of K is 1.51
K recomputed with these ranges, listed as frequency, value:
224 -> 1.57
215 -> 1.83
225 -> 1.41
